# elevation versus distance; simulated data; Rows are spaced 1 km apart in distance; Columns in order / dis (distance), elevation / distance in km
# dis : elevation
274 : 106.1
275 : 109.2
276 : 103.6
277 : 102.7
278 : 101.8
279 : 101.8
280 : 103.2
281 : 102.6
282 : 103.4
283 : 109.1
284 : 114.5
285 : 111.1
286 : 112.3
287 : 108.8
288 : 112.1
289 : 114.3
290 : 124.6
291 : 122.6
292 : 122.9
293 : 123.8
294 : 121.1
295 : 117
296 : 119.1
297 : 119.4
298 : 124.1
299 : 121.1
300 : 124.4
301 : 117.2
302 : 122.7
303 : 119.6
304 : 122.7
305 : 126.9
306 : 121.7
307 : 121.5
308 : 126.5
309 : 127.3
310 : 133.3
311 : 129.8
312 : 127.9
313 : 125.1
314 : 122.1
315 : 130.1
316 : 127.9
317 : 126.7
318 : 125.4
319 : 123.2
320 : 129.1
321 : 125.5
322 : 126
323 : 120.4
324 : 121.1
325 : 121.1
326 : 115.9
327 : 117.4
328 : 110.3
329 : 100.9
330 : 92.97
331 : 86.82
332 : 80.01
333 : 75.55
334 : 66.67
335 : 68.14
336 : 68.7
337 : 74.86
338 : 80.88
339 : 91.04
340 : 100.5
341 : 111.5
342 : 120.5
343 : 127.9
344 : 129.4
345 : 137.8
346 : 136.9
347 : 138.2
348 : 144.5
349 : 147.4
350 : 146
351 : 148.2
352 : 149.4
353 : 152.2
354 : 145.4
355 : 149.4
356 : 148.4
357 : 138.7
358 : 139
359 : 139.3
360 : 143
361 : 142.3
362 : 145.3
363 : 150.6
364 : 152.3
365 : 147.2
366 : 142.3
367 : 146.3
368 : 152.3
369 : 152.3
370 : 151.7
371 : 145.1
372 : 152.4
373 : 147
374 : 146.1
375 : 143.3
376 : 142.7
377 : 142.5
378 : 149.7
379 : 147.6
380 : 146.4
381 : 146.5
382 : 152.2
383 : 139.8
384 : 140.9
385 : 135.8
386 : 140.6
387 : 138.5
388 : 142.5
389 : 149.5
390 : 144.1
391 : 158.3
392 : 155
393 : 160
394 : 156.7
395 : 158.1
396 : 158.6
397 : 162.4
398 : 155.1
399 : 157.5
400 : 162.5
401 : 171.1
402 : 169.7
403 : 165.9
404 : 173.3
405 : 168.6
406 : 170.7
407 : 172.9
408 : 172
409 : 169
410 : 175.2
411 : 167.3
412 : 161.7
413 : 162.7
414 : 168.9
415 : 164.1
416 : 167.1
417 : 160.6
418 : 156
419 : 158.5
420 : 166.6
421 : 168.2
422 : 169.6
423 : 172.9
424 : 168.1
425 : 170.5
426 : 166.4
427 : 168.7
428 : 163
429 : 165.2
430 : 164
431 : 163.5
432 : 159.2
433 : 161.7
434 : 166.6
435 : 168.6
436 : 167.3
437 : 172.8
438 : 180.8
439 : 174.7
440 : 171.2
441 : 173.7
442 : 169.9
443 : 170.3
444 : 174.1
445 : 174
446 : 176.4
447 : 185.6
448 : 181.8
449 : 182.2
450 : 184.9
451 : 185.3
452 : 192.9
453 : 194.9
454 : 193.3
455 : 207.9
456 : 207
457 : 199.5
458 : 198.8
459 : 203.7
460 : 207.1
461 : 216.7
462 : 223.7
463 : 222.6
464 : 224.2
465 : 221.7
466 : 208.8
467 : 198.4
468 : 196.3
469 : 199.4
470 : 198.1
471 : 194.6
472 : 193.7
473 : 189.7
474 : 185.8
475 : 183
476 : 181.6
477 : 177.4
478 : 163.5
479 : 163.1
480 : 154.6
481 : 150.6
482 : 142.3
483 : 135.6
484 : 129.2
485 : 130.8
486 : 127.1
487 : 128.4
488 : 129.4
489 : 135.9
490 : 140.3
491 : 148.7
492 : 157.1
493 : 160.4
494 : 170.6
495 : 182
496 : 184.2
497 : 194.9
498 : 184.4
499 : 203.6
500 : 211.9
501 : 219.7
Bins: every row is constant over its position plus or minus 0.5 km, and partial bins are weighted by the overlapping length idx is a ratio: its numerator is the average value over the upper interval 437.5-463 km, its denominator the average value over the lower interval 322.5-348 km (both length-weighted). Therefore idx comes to 1.8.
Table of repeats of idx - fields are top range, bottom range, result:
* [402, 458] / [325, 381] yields 1.35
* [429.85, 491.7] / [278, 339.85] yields 1.58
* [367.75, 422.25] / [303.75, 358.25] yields 1.31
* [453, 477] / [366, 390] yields 1.39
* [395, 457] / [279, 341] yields 1.52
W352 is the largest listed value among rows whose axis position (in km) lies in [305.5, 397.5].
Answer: 162.4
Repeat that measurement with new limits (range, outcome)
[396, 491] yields 224.2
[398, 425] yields 175.2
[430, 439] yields 180.8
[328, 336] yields 110.3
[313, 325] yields 130.1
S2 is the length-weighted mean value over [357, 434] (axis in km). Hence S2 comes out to 156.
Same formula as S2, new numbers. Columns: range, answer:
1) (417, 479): 183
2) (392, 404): 162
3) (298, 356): 119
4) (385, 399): 152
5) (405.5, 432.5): 166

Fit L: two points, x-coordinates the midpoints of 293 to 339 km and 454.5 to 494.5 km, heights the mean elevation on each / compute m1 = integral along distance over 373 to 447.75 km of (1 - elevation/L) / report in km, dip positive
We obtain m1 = -4.9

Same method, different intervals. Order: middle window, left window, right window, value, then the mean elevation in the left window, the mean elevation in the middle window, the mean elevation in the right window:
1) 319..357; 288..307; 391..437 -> 5.6 km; 121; 117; 165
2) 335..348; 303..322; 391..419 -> 2.7 km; 126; 110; 164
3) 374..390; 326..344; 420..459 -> -1.5 km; 94.3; 144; 177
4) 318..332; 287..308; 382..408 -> 1.8 km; 121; 114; 157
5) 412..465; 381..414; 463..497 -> -4.8 km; 158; 179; 170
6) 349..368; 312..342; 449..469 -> -2.4 km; 106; 146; 204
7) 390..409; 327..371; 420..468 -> -0.9 km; 125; 163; 184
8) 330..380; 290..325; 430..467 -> 5.5 km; 124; 130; 188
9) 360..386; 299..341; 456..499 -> -2.4 km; 112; 146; 178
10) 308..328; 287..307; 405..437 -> 0.6 km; 121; 125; 166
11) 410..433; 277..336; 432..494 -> -0.6 km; 115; 165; 177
